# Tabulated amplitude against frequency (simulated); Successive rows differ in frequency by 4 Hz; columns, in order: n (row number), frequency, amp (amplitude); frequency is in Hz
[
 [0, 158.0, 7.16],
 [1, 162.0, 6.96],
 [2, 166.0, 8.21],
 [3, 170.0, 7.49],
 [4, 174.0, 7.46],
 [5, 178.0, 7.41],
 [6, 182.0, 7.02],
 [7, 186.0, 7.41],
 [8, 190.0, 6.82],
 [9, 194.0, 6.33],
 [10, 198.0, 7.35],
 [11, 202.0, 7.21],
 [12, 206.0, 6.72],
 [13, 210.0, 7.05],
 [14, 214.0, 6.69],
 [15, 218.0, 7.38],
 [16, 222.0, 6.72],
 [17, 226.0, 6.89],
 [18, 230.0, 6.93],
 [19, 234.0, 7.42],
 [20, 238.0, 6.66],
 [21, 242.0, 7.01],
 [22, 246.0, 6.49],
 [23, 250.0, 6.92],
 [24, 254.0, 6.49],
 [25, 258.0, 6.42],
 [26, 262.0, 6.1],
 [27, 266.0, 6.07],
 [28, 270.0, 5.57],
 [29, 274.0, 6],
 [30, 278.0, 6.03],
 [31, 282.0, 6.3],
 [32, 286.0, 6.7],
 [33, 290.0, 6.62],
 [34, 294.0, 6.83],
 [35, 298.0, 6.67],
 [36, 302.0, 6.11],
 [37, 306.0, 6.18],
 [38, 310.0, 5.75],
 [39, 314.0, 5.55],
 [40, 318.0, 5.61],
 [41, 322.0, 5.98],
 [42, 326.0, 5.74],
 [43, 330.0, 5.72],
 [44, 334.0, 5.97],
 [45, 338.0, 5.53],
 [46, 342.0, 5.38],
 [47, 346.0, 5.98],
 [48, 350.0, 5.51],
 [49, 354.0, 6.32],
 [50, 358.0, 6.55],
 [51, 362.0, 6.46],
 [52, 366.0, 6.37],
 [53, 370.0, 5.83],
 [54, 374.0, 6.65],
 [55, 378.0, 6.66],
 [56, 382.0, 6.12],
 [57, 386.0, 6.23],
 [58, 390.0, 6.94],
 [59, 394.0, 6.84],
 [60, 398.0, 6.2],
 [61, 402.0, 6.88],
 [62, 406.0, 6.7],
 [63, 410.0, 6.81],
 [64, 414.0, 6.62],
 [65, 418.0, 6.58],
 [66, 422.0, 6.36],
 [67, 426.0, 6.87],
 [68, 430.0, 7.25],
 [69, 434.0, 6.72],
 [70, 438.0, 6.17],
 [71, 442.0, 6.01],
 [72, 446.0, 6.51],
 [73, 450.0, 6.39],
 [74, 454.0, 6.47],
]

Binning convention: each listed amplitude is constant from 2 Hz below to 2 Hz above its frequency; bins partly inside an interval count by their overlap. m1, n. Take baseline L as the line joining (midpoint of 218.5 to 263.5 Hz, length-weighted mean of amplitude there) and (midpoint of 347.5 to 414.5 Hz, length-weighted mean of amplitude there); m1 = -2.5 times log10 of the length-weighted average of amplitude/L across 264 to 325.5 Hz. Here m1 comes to 0.09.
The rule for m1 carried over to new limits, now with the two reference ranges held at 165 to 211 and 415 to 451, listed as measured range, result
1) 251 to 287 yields 0.129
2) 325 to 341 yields 0.190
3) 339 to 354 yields 0.185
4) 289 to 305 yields 0.060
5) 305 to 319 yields 0.191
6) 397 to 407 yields 0.001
